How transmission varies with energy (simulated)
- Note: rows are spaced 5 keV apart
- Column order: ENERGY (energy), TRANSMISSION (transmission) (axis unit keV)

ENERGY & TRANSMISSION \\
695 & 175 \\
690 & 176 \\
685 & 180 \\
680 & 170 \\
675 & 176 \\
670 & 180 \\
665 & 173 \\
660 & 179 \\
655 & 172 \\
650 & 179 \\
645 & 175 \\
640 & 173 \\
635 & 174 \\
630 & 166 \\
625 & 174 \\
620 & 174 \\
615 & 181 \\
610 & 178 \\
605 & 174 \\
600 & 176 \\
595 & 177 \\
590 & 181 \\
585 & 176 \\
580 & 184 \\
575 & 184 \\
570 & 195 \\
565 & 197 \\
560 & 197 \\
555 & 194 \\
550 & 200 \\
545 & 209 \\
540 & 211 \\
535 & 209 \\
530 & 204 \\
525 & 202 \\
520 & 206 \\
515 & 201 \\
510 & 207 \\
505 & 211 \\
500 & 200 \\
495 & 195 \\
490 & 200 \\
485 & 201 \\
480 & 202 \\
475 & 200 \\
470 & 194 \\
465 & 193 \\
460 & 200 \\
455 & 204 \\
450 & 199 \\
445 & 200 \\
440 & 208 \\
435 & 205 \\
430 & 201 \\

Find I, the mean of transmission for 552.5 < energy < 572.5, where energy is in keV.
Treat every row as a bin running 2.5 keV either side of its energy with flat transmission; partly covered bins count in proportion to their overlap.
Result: 196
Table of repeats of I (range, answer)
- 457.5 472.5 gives 196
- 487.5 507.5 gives 202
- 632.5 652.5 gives 175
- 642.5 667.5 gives 176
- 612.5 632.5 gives 174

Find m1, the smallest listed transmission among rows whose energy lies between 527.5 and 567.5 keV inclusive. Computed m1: 194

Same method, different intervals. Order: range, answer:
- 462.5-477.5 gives 193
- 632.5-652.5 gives 173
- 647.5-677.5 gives 172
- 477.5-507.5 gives 195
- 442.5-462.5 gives 199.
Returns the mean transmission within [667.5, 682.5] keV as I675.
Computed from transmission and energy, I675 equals 175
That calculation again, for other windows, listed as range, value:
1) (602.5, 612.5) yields 176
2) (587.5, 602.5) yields 178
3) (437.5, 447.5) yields 204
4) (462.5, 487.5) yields 198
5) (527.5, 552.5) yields 207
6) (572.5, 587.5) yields 181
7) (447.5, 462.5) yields 201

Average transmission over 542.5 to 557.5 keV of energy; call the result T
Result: 201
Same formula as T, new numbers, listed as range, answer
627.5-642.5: 171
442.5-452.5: 200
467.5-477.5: 197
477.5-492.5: 201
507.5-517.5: 204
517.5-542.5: 206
